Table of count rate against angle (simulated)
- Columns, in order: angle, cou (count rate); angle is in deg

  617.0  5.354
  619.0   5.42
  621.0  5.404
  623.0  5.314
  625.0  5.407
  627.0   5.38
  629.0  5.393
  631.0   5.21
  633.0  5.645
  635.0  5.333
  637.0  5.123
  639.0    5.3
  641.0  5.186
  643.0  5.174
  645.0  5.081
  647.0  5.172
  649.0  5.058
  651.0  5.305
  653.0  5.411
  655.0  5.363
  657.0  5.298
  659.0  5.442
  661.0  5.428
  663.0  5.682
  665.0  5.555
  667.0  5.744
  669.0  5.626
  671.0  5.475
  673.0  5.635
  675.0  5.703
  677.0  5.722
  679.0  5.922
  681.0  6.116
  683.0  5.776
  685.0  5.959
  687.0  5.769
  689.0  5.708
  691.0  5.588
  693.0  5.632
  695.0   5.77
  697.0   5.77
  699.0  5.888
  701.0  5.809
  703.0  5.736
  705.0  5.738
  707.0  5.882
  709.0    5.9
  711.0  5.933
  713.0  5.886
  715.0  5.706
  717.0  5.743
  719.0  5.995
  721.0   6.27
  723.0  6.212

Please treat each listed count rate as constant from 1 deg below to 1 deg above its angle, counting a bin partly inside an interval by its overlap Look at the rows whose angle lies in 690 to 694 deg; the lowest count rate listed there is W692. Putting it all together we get 5.588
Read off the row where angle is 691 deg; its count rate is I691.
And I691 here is 5.588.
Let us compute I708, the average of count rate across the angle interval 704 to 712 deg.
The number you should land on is 5.86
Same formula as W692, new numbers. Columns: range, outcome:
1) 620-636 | 5.21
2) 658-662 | 5.428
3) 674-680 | 5.703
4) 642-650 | 5.058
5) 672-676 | 5.635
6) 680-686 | 5.776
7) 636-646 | 5.081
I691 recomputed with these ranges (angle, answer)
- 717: 5.743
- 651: 5.305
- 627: 5.38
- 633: 5.645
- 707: 5.882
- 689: 5.708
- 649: 5.058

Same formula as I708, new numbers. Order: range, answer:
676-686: 5.9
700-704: 5.77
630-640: 5.32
